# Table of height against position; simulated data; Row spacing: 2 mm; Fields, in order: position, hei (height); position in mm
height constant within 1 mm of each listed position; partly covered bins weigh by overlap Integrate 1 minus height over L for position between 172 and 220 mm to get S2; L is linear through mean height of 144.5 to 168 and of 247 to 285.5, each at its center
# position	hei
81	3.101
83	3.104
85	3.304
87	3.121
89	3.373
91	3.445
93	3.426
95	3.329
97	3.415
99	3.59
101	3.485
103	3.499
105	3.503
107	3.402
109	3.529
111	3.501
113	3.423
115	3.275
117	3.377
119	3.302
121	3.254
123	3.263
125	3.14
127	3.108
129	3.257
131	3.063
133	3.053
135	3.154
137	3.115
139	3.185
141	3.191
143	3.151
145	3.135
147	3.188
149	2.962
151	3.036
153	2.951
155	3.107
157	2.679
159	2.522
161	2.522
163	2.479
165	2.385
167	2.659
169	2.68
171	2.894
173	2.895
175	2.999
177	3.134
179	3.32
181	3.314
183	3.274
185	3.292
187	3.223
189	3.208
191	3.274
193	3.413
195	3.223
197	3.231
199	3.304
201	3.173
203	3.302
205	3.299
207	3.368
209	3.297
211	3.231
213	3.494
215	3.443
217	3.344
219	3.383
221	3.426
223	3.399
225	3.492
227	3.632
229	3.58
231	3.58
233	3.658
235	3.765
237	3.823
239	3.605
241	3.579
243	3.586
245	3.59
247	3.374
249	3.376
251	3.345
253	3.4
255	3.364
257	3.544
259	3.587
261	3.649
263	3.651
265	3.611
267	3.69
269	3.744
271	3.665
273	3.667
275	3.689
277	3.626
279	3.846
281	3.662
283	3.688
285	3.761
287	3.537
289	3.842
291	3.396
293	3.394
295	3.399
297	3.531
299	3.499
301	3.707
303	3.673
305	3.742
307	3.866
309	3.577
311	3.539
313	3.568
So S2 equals -2.8 mm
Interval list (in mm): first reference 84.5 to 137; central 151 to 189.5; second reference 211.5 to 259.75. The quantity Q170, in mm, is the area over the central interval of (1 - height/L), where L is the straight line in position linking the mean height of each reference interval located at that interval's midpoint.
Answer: 5.6 mm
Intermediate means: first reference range 3.33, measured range 2.92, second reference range 3.51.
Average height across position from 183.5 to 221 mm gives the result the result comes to 3.31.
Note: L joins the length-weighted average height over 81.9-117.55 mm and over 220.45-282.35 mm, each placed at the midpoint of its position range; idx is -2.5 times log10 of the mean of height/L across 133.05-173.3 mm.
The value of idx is 0.19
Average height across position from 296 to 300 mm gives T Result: 3.52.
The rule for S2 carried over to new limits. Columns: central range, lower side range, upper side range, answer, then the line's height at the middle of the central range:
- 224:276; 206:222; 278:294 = -1.2 mm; 3.51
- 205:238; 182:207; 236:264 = -0.9 mm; 3.4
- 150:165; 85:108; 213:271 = 3.2 mm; 3.47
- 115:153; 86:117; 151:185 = -0.1 mm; 3.16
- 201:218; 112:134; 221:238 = 0.9 mm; 3.53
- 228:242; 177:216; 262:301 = -0.9 mm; 3.45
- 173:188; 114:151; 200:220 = 0.3 mm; 3.27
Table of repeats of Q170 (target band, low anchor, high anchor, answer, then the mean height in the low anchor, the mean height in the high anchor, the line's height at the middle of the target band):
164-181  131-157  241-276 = 1.6 mm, 3.08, 3.56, 3.2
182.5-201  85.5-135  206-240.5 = 1.0 mm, 3.33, 3.5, 3.46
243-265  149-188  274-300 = -0.5 mm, 2.92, 3.61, 3.41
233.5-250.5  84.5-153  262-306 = -0.2 mm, 3.28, 3.64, 3.55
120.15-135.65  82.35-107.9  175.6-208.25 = 0.9 mm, 3.39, 3.27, 3.35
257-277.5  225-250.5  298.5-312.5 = -0.2 mm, 3.59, 3.66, 3.62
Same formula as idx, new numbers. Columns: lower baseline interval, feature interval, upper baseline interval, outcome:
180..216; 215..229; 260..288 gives -0.012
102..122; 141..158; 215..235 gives 0.136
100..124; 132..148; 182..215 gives 0.073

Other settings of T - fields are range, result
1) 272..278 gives 3.66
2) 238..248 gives 3.55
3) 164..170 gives 2.57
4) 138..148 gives 3.17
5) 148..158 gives 2.95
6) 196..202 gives 3.24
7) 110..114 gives 3.46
